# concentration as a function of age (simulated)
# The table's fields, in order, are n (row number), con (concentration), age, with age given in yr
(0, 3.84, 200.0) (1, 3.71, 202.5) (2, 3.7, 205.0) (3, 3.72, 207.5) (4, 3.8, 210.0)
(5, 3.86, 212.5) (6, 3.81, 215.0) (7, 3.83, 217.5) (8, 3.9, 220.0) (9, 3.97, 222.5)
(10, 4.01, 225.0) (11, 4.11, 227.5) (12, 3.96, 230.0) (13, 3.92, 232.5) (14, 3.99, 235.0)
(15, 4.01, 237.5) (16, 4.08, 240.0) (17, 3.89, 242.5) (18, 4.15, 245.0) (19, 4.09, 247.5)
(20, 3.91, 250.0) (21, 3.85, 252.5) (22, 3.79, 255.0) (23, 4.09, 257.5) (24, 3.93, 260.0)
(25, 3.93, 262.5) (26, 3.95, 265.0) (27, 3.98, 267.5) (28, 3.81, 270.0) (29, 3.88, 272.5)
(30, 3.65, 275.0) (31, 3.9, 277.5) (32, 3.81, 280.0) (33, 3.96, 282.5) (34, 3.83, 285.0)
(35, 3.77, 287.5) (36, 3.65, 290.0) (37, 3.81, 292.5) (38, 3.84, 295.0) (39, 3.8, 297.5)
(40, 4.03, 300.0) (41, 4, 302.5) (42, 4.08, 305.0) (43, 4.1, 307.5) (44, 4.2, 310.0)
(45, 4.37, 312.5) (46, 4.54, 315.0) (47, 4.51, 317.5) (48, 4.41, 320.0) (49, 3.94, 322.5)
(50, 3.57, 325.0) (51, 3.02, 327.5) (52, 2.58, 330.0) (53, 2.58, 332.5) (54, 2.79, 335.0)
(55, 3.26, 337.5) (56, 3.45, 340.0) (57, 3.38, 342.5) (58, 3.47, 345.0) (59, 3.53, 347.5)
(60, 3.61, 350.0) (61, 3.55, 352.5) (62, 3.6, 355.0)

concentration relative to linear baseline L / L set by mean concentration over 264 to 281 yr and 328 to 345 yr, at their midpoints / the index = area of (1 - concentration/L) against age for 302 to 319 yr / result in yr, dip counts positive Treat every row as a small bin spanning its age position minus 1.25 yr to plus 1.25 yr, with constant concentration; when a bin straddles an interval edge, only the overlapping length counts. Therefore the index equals -4.6 yr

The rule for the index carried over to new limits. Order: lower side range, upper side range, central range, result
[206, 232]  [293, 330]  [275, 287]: 0.32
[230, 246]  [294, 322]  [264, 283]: 1.04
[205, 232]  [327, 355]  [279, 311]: -4.06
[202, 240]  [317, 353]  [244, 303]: -3.43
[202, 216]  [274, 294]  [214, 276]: -2.58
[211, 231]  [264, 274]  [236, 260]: -0.43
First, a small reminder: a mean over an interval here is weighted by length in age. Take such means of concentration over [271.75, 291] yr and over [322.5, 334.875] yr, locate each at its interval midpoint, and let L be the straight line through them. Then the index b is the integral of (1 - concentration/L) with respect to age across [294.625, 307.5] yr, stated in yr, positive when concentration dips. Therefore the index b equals -1.8 yr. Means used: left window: 3.81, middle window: 3.97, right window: 3.03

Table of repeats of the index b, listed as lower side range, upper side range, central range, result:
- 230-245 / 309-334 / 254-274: 0.0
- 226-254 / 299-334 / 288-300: 0.3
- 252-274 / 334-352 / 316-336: 0.3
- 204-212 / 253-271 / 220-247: -1.2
